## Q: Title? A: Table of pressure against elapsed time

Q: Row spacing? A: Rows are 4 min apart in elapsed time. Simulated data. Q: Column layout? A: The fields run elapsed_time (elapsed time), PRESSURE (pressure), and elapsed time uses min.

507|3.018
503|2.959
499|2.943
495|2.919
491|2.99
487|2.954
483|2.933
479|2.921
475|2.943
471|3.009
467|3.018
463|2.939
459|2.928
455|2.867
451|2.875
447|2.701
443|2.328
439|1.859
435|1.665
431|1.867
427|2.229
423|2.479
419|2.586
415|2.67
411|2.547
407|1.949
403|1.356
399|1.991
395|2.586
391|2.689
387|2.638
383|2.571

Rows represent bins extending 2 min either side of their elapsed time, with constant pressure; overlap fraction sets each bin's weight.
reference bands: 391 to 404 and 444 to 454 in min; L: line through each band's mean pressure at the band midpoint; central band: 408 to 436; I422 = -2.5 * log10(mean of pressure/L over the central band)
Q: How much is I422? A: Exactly 0.05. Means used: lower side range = 2.13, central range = 2.3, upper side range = 2.75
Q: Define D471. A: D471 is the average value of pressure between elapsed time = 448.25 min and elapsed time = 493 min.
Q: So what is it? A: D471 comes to 2.94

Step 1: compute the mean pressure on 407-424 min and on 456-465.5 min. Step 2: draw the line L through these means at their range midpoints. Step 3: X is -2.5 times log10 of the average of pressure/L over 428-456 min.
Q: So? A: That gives 0.21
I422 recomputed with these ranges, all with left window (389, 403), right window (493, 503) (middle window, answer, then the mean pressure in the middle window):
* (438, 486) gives -0.04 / 2.8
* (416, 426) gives -0.04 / 2.52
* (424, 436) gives 0.24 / 1.99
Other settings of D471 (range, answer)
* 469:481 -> 2.96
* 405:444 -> 2.22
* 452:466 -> 2.92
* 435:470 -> 2.64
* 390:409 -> 2.08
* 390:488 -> 2.51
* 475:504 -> 2.94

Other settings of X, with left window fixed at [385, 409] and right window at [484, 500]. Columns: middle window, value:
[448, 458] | -0.085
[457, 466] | -0.089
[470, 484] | -0.044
